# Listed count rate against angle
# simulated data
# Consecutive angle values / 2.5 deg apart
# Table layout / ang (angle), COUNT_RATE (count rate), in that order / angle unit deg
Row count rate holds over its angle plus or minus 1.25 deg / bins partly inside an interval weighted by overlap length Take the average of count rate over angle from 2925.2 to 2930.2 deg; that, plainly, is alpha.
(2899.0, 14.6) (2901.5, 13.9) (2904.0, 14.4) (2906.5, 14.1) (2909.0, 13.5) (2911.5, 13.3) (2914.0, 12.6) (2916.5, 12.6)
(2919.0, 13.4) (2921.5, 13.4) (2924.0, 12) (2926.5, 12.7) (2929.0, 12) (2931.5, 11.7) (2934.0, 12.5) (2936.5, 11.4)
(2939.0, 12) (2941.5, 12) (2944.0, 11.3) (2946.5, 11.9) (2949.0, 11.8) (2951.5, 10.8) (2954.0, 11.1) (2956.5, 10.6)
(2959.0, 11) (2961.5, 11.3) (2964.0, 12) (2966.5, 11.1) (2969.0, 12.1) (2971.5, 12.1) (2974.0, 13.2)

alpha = 12.3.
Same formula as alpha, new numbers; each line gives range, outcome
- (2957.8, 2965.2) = 11.4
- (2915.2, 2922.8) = 13.1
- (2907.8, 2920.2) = 13.1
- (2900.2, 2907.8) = 14.1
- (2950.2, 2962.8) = 11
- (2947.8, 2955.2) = 11.2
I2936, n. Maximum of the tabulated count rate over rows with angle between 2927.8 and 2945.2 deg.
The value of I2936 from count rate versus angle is 12.5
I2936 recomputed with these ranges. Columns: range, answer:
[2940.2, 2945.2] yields 12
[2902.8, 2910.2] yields 14.4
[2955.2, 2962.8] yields 11.3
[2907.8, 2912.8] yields 13.5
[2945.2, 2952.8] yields 11.9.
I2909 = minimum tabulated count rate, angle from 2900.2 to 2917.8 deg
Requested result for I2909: 12.6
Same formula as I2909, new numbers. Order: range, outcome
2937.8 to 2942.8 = 12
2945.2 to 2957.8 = 10.6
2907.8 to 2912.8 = 13.3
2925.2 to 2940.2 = 11.4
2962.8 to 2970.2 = 11.1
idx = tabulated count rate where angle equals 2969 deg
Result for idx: 12.1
